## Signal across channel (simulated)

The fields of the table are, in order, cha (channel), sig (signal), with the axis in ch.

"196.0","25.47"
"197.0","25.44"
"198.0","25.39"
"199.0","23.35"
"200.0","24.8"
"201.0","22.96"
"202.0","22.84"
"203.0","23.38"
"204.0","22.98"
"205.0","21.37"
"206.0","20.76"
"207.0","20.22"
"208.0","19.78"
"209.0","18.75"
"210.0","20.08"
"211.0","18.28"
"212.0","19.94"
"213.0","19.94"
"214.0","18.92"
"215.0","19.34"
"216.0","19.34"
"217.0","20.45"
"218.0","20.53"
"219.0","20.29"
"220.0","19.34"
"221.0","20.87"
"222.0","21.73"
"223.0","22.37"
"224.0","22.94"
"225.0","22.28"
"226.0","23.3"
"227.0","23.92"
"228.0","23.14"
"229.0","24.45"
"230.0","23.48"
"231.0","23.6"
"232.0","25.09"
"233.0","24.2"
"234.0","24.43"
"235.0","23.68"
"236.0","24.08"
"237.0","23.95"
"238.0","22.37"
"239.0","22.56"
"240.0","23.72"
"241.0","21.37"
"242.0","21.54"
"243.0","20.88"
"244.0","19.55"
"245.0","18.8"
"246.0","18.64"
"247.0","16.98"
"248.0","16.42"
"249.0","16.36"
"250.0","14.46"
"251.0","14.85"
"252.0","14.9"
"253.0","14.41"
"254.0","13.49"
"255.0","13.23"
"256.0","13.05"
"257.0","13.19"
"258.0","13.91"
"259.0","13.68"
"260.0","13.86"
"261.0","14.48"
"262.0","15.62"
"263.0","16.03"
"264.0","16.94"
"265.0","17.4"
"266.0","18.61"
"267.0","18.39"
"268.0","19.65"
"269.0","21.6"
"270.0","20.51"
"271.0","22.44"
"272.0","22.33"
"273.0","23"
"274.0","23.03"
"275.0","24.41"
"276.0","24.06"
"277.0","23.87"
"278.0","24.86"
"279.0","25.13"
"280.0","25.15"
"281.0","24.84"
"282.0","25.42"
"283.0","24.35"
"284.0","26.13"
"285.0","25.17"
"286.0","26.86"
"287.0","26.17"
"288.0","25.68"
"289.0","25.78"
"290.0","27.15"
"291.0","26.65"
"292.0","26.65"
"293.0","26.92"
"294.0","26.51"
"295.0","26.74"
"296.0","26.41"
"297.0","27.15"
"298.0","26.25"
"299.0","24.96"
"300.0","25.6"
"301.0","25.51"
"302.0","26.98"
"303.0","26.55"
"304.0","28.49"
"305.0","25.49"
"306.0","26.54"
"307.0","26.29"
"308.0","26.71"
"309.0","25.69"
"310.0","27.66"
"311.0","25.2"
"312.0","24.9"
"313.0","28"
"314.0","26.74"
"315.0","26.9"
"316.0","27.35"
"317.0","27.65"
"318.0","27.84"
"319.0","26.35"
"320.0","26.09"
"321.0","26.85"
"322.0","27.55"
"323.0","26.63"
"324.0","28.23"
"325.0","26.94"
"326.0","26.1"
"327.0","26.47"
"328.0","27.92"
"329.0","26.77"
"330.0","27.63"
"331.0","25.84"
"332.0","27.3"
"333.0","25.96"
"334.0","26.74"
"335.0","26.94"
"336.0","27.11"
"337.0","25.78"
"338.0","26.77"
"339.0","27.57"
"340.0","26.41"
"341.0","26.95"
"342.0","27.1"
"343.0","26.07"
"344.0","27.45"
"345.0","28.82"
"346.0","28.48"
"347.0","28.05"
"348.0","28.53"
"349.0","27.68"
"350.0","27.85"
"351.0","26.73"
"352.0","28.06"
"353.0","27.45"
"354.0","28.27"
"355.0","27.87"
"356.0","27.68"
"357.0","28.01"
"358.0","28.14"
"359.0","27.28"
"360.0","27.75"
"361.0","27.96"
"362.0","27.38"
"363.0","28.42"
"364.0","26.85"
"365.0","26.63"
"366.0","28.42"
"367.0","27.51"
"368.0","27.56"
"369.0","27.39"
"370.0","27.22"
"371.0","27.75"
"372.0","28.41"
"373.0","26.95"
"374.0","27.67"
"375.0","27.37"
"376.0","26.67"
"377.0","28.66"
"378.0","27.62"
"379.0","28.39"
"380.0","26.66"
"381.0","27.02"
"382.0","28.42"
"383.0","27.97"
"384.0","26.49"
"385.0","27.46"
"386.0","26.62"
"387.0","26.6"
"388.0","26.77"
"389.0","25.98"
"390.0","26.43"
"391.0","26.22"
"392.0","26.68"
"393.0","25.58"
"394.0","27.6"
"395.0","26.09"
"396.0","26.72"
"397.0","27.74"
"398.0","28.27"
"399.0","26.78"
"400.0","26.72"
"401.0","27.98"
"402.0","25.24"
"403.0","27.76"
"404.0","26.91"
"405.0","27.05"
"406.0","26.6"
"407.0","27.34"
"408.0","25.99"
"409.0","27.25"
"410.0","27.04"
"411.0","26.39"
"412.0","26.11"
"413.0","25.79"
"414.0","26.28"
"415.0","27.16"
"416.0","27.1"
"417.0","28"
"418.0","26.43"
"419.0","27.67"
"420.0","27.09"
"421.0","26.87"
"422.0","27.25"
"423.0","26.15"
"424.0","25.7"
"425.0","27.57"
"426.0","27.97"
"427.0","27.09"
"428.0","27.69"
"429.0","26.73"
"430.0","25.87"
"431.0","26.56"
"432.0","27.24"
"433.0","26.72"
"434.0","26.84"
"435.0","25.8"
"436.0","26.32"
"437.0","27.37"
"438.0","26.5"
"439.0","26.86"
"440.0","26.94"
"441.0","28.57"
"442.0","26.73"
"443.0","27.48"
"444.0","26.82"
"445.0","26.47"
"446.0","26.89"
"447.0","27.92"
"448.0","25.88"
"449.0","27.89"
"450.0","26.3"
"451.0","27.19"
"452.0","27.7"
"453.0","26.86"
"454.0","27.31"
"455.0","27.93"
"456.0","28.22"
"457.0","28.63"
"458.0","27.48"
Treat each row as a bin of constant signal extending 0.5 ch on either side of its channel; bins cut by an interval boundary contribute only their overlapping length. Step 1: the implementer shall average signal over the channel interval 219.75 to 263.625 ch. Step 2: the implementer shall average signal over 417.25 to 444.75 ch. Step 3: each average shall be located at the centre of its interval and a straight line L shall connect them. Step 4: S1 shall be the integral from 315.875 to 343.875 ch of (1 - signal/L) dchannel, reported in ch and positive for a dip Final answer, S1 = -4.9 ch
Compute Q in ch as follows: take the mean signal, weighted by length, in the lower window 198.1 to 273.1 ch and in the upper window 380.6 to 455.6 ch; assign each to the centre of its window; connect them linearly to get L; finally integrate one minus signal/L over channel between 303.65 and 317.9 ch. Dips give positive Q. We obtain -2.4 ch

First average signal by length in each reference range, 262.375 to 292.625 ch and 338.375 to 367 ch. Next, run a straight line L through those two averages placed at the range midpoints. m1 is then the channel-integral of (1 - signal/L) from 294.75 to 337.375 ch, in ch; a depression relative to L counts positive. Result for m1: -2.0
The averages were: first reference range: 23.3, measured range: 26.7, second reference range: 27.6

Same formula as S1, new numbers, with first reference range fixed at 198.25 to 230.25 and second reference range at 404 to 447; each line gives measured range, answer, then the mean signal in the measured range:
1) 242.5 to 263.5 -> 6.4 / 15.6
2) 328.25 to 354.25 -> -2.7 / 27.2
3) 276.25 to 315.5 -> -4.2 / 26.1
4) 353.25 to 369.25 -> -1.6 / 27.7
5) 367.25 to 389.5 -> -1.5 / 27.3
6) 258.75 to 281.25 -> 2.4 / 20.5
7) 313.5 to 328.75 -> -1.8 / 27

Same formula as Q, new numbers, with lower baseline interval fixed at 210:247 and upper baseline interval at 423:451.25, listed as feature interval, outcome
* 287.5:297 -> -1.3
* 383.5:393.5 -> -0.3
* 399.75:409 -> -0.3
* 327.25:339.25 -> -1.3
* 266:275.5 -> 0.5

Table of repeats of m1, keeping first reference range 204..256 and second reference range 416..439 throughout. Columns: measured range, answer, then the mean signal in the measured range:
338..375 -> -4.6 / 27.6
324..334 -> -1.4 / 26.8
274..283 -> -1.1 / 24.6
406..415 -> -0.1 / 26.6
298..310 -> -1.9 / 26.3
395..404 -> -0.4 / 27.1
